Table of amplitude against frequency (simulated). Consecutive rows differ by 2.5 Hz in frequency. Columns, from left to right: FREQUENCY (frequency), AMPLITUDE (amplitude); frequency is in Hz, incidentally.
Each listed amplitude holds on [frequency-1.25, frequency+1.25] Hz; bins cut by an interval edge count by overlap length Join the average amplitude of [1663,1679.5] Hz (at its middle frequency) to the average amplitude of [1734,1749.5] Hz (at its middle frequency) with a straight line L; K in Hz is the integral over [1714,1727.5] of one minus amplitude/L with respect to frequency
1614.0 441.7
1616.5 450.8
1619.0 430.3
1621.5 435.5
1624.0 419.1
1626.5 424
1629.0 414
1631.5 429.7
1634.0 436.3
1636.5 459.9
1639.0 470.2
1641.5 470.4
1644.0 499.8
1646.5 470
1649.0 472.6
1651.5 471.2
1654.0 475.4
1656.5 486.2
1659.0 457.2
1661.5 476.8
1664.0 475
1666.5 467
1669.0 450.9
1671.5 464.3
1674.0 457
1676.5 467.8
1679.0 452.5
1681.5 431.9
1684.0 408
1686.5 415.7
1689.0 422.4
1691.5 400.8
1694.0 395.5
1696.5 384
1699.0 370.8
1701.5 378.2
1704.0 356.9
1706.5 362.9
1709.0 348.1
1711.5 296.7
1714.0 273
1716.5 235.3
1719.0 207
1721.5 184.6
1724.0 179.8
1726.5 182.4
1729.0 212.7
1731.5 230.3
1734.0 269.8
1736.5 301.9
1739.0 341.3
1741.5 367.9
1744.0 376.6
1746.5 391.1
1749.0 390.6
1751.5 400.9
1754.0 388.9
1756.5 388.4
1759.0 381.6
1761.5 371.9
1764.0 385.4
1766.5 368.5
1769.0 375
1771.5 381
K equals 6.3 Hz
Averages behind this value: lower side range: 462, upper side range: 353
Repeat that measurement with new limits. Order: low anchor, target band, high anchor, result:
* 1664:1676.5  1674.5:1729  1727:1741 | 5.2 Hz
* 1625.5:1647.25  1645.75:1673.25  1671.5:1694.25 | -1.7 Hz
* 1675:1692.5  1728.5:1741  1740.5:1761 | 3.6 Hz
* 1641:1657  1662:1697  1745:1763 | 1.1 Hz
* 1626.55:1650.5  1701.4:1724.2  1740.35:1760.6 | 7.1 Hz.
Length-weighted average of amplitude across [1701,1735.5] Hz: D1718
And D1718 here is 263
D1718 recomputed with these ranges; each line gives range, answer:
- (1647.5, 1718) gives 412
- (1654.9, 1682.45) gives 463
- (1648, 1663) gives 473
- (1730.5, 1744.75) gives 314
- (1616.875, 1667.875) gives 457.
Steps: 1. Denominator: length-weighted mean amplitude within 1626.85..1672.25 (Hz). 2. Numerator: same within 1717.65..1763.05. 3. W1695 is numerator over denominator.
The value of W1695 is 0.7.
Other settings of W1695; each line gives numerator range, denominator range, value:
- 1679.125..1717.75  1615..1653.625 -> 0.82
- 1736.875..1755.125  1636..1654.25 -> 0.79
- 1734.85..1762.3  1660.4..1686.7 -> 0.82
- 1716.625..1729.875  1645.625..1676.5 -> 0.42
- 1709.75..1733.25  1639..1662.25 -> 0.48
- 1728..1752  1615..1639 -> 0.75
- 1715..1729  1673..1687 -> 0.46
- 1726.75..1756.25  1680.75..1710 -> 0.85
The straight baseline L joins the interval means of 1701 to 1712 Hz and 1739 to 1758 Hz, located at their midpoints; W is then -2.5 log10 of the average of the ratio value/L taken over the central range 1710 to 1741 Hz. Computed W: 0.43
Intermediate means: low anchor 350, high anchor 383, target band 247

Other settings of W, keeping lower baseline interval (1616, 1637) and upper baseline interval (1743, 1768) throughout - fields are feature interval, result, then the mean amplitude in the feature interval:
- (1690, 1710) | 0.081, 376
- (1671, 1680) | -0.116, 460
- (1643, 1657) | -0.134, 478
